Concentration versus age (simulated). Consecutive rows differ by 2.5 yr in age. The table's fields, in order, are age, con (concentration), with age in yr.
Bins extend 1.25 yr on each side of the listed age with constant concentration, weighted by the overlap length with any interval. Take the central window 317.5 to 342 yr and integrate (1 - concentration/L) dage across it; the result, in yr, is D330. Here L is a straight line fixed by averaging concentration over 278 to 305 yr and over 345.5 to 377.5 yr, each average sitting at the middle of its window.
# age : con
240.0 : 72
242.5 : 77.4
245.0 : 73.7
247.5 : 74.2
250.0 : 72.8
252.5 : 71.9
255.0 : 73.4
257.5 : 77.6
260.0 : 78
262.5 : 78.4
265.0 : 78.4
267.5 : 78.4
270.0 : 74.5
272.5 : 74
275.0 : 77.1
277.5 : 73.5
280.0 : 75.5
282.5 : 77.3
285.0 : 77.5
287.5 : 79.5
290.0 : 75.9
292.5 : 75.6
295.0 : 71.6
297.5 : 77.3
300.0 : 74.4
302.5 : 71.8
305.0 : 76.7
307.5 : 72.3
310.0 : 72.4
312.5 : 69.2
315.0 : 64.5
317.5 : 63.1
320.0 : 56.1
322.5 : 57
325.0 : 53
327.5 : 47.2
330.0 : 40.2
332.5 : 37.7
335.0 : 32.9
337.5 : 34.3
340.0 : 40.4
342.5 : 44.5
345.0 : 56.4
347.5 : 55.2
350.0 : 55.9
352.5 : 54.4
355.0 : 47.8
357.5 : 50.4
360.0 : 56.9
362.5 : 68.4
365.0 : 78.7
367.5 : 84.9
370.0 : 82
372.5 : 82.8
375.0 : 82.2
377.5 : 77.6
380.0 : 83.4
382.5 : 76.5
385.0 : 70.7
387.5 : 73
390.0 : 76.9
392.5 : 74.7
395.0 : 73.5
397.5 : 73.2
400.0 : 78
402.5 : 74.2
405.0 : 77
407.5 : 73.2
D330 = 8.9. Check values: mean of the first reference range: 75.6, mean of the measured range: 45.3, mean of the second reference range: 66.8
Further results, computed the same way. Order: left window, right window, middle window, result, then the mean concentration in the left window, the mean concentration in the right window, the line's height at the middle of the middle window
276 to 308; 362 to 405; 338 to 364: 8.1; 75.4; 77.2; 76.6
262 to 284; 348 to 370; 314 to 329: 2.7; 76.3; 63.1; 68.8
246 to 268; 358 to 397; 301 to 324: 2.7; 75.8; 75.6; 75.7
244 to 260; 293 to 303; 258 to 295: -1.2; 74.3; 74.1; 74.2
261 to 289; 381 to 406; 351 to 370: 2.8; 76.7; 74.8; 75.4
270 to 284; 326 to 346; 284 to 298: -1.8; 75.4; 41.7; 67.4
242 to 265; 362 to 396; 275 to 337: 8.9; 75.4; 77.8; 76.4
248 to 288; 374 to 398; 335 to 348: 5.4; 76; 76.2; 76.1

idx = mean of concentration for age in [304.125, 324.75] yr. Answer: 65.6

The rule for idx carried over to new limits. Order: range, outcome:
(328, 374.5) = 56.1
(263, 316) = 74.7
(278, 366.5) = 61.4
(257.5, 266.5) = 78.2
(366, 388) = 79.4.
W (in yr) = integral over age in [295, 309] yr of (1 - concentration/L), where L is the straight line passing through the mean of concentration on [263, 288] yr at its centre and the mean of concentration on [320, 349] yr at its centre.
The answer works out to -2.6 yr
